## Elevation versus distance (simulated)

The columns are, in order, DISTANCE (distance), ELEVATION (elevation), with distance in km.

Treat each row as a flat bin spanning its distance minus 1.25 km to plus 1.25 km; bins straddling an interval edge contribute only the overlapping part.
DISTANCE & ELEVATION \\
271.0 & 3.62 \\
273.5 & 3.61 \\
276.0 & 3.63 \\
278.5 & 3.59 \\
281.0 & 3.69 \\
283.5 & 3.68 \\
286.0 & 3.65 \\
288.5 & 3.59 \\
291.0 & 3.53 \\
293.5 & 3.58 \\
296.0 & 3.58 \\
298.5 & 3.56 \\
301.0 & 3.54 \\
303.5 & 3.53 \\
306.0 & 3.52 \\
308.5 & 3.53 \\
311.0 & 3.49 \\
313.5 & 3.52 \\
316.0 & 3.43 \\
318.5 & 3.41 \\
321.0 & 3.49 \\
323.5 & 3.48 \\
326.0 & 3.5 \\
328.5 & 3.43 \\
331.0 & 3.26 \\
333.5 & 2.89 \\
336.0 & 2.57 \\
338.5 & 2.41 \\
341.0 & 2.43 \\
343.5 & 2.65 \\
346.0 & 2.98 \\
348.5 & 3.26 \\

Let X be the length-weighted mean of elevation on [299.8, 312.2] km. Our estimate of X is 3.52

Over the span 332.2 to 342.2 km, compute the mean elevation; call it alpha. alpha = 2.58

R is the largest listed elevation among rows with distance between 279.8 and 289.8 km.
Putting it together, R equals 3.69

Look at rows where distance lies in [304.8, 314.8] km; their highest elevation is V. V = 3.53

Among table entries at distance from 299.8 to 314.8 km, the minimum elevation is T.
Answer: 3.49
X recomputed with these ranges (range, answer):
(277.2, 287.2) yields 3.65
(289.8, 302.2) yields 3.56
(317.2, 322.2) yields 3.45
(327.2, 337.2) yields 3.04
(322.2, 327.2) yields 3.49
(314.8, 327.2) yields 3.46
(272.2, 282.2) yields 3.63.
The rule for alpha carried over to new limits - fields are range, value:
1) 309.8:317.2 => 3.48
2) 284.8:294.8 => 3.59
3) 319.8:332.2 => 3.43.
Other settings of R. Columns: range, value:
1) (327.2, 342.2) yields 3.43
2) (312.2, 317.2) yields 3.52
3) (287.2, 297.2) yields 3.59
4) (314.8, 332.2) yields 3.5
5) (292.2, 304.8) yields 3.58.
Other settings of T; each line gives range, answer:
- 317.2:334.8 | 2.89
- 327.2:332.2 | 3.26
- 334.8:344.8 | 2.41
